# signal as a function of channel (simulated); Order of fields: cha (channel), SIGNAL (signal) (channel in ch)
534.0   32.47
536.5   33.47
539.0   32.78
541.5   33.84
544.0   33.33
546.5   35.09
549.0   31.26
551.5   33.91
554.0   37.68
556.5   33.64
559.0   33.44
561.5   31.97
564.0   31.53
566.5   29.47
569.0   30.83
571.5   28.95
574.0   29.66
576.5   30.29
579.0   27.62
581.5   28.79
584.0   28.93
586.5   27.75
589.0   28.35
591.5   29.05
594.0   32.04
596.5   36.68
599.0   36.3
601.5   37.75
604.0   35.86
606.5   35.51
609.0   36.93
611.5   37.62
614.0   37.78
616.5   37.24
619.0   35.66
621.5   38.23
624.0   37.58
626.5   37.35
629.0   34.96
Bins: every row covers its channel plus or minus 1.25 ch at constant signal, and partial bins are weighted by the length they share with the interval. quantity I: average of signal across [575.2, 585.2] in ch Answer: 28.9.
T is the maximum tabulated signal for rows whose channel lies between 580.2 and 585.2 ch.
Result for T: 28.93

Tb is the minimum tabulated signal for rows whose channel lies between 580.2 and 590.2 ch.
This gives 27.75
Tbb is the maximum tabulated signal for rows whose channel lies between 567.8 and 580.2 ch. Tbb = 30.83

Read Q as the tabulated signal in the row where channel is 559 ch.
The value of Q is 33.44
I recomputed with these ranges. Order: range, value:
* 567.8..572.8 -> 29.9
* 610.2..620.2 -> 37.1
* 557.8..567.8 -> 31.6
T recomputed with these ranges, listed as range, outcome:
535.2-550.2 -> 35.09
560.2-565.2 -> 31.97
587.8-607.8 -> 37.75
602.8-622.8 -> 38.23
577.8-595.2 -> 32.04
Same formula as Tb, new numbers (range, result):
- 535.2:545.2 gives 32.78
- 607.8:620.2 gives 35.66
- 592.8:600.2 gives 32.04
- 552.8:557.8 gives 33.64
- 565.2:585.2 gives 27.62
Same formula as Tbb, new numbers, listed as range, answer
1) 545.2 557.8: 37.68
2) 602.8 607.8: 35.86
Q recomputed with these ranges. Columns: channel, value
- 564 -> 31.53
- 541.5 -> 33.84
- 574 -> 29.66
